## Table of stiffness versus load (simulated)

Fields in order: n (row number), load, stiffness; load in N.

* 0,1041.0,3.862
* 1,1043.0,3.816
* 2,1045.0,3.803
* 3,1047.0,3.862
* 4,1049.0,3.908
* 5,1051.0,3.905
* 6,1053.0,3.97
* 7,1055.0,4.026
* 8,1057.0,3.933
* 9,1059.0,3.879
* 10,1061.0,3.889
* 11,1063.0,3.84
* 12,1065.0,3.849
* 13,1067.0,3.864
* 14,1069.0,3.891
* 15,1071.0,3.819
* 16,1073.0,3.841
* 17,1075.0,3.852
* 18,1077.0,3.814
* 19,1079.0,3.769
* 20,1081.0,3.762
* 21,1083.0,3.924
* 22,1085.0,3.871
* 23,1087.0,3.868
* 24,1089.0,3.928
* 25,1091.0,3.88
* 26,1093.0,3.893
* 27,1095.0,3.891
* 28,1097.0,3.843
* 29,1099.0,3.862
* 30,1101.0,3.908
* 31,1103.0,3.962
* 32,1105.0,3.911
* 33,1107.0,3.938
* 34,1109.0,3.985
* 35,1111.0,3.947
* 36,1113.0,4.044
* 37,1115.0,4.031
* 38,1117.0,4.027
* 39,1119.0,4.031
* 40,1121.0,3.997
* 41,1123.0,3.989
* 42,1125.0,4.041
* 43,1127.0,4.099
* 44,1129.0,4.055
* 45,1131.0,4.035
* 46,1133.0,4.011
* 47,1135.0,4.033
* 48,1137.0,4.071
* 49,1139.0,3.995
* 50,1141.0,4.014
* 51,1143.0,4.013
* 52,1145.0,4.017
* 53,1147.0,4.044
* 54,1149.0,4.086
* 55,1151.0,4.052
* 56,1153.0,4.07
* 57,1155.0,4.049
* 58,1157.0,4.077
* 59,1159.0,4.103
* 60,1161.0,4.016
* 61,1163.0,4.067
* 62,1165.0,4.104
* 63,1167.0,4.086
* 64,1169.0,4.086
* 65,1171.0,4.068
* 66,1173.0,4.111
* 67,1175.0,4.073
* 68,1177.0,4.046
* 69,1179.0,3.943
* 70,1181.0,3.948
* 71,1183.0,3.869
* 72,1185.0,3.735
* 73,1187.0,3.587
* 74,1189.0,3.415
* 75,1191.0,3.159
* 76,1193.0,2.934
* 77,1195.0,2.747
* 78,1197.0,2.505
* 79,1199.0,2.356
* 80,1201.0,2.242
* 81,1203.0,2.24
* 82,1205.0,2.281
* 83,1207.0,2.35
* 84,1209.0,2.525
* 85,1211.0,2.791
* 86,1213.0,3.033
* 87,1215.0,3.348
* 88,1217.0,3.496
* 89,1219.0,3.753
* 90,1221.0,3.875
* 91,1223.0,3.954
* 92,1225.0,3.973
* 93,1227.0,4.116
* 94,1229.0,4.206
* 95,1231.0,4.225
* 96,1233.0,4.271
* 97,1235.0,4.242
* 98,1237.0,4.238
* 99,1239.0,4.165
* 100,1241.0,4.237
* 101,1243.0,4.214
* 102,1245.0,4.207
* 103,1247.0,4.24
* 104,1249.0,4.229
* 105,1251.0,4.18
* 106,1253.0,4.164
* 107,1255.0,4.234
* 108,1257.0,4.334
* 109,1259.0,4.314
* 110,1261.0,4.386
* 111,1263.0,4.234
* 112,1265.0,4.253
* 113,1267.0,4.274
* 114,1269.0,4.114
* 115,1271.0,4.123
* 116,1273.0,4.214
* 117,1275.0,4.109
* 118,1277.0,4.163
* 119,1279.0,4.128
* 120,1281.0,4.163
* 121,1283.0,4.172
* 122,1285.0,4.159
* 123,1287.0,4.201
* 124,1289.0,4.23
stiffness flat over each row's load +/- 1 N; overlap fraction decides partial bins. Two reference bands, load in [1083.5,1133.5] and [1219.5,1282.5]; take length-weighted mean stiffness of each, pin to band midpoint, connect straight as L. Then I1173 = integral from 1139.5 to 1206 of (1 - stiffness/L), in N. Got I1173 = 6.8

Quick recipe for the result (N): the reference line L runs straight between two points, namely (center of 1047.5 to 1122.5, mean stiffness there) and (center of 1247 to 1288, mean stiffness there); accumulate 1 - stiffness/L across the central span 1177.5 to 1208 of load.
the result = 7.8 N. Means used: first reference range 3.91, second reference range 4.21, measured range 3.04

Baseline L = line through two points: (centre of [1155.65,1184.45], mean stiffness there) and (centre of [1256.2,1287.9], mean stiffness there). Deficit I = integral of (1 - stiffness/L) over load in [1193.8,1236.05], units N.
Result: 8.77 N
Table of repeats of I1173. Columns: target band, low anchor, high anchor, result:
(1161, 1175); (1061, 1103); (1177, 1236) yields -2.3 N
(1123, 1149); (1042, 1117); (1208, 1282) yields -0.7 N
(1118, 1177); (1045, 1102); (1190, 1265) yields -4.6 N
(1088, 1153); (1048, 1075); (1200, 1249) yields -3.5 N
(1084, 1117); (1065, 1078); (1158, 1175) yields -0.1 N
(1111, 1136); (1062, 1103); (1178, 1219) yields -3.2 N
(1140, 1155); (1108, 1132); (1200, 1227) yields -1.2 N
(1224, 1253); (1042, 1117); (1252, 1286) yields -0.3 N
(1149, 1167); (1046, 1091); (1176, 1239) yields -2.5 N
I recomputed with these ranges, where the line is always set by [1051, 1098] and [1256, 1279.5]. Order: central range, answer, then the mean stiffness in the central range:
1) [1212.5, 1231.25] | 1.5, 3.8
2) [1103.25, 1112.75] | 0.0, 3.95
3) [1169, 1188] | 0.6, 3.94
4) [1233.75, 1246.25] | -0.1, 4.22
